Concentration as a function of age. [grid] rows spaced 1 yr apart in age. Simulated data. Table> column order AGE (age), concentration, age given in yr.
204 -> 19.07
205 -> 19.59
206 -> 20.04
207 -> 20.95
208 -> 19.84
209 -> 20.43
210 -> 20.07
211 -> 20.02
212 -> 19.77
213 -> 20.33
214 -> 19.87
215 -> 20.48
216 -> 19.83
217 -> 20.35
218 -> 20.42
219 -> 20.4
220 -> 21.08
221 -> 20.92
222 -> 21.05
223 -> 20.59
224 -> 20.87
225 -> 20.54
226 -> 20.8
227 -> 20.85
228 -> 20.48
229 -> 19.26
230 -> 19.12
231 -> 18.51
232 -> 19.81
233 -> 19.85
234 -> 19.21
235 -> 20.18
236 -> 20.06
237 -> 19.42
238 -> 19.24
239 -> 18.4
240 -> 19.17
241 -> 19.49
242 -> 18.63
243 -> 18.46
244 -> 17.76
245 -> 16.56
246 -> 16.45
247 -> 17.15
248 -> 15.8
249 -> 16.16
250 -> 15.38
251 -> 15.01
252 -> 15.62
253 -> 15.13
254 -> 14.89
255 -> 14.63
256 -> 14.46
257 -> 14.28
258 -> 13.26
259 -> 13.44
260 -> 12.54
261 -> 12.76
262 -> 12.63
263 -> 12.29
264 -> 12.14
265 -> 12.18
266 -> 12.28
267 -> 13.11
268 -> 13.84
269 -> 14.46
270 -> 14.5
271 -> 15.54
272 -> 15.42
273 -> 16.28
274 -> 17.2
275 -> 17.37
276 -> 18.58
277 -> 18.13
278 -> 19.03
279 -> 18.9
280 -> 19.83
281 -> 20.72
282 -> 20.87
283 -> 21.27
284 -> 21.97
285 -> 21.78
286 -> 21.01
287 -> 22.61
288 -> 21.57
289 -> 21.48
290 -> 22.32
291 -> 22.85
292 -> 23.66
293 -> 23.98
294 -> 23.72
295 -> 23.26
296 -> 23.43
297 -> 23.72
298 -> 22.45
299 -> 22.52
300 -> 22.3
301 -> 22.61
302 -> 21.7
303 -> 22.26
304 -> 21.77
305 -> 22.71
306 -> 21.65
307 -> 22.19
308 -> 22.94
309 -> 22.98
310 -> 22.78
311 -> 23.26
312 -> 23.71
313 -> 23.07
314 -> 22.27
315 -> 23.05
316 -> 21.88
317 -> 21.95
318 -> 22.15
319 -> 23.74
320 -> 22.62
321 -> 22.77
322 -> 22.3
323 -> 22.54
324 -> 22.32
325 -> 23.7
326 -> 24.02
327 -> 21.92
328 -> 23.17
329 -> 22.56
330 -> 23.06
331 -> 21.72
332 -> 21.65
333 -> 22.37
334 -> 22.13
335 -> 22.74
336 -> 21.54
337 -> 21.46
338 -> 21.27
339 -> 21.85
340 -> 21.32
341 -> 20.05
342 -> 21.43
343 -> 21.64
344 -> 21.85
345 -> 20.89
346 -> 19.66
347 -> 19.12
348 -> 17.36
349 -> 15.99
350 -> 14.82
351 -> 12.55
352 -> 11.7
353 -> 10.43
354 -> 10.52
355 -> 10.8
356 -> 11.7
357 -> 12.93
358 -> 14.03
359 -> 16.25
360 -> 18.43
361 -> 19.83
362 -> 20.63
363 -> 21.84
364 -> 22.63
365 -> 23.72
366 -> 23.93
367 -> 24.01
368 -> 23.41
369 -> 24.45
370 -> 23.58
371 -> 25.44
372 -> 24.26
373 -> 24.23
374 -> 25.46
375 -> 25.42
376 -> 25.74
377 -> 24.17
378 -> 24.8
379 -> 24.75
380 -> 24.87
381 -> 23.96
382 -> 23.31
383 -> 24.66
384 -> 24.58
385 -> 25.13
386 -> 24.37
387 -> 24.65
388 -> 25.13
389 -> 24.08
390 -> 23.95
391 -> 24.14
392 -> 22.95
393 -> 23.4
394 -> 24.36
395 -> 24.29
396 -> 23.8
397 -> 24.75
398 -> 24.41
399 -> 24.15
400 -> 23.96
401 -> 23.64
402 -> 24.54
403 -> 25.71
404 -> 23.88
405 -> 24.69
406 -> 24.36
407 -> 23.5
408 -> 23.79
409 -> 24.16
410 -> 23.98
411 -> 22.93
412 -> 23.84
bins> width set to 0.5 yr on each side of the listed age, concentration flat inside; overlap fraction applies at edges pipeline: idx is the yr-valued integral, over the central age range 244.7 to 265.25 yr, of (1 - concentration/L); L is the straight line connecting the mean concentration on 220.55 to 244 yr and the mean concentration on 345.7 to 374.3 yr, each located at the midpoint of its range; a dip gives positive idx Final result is 5.4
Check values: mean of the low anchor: 19.7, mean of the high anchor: 18.7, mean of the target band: 14.4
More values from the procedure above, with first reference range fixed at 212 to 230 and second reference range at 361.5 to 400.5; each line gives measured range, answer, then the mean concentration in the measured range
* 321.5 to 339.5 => 0.5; 22.4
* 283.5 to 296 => -0.3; 22.6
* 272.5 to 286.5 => 1.5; 19.5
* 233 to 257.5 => 4.4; 17.2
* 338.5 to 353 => 3.1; 18.3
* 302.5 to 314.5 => -0.1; 22.6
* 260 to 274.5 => 5.2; 13.9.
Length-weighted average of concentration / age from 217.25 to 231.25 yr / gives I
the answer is 20.4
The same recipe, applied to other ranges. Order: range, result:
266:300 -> 19.8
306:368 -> 20.4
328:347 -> 21.6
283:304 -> 22.5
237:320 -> 19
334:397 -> 21.3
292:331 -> 22.8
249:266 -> 13.8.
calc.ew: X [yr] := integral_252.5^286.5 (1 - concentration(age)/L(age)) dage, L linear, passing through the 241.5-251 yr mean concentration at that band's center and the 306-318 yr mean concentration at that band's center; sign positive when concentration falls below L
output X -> 5.22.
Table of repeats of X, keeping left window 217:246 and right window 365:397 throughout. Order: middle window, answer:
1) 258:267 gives 3.50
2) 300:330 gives -0.50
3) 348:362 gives 5.55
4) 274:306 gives -0.08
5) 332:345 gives 0.79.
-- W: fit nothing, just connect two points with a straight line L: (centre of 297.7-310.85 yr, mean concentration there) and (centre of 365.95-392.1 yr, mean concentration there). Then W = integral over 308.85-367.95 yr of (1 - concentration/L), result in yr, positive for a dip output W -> 7.5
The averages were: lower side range 22.4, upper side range 24.5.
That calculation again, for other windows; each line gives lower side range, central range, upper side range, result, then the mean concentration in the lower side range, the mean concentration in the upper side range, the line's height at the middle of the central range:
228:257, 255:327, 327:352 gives -2.9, 17.6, 20.4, 19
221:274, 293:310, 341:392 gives -3.7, 16.8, 21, 18.7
